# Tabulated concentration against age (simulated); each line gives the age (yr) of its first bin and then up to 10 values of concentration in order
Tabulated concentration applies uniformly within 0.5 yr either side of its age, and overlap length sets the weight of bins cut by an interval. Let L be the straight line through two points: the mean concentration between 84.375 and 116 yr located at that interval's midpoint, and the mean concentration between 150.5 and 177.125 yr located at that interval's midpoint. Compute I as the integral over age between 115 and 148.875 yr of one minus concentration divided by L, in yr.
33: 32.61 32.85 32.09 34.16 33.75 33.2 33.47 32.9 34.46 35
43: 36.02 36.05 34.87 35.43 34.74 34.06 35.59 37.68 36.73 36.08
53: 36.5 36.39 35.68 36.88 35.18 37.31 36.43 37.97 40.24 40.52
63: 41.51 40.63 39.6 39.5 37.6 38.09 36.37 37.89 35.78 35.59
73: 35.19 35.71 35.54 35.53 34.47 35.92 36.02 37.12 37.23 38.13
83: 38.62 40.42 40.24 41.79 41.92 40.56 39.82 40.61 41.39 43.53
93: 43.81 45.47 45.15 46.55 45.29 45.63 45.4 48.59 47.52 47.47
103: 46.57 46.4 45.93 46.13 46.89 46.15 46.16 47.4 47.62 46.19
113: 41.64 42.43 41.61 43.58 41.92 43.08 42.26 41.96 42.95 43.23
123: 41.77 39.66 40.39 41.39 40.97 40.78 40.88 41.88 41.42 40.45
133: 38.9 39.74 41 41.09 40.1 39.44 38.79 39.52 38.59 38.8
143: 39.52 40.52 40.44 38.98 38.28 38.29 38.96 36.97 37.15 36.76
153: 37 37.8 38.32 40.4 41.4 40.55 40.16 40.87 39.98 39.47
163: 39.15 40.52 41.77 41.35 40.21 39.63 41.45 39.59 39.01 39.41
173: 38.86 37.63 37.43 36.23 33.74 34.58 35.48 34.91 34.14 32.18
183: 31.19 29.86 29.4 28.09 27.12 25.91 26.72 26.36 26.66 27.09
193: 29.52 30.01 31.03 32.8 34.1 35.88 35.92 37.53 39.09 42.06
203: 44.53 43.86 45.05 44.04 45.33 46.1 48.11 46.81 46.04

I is 1.0 yr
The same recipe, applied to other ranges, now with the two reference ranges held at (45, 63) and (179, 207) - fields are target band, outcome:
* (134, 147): -1.8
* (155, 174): -3.2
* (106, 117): -2.9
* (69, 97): -2.5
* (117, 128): -2.0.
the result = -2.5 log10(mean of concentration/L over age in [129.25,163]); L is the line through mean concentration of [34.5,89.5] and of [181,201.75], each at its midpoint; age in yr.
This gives -0.19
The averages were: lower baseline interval 36.8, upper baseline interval 31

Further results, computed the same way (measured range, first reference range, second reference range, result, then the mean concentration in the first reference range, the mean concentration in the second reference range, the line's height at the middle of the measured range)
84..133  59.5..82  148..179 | -0.146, 37.5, 38.8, 38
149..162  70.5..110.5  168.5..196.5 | -0.105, 41.8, 32.7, 35.4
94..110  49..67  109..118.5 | -0.089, 37.9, 44.1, 42.8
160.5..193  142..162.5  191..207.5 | 0.099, 39.1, 37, 38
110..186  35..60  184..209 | -0.125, 35.3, 34.9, 35.1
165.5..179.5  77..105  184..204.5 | -0.104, 42.4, 32.6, 34.7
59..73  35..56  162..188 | -0.092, 35.1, 36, 35.2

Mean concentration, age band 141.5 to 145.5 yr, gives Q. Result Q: 39.8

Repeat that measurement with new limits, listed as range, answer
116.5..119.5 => 42.4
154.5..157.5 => 40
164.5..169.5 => 40.9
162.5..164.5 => 39.8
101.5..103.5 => 47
